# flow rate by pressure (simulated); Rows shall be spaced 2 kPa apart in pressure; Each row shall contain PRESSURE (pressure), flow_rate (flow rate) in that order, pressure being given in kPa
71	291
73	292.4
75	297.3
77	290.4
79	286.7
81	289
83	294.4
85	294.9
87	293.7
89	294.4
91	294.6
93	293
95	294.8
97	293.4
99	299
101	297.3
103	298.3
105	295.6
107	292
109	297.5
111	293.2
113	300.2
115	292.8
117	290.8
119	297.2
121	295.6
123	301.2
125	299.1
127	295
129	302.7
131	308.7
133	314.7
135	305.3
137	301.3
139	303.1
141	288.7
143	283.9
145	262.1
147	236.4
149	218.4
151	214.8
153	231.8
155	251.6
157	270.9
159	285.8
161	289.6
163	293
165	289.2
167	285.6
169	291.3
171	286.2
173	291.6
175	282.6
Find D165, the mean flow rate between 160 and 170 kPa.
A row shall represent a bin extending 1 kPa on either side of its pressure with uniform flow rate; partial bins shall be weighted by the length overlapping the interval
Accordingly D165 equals 290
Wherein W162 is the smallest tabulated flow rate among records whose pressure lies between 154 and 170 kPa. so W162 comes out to 251.6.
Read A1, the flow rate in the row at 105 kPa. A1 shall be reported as 295.6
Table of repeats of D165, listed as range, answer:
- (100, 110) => 296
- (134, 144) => 296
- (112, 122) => 295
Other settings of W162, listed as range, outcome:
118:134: 295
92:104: 293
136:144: 283.9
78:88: 286.7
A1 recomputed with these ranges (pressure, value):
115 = 292.8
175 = 282.6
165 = 289.2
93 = 293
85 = 294.9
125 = 299.1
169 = 291.3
